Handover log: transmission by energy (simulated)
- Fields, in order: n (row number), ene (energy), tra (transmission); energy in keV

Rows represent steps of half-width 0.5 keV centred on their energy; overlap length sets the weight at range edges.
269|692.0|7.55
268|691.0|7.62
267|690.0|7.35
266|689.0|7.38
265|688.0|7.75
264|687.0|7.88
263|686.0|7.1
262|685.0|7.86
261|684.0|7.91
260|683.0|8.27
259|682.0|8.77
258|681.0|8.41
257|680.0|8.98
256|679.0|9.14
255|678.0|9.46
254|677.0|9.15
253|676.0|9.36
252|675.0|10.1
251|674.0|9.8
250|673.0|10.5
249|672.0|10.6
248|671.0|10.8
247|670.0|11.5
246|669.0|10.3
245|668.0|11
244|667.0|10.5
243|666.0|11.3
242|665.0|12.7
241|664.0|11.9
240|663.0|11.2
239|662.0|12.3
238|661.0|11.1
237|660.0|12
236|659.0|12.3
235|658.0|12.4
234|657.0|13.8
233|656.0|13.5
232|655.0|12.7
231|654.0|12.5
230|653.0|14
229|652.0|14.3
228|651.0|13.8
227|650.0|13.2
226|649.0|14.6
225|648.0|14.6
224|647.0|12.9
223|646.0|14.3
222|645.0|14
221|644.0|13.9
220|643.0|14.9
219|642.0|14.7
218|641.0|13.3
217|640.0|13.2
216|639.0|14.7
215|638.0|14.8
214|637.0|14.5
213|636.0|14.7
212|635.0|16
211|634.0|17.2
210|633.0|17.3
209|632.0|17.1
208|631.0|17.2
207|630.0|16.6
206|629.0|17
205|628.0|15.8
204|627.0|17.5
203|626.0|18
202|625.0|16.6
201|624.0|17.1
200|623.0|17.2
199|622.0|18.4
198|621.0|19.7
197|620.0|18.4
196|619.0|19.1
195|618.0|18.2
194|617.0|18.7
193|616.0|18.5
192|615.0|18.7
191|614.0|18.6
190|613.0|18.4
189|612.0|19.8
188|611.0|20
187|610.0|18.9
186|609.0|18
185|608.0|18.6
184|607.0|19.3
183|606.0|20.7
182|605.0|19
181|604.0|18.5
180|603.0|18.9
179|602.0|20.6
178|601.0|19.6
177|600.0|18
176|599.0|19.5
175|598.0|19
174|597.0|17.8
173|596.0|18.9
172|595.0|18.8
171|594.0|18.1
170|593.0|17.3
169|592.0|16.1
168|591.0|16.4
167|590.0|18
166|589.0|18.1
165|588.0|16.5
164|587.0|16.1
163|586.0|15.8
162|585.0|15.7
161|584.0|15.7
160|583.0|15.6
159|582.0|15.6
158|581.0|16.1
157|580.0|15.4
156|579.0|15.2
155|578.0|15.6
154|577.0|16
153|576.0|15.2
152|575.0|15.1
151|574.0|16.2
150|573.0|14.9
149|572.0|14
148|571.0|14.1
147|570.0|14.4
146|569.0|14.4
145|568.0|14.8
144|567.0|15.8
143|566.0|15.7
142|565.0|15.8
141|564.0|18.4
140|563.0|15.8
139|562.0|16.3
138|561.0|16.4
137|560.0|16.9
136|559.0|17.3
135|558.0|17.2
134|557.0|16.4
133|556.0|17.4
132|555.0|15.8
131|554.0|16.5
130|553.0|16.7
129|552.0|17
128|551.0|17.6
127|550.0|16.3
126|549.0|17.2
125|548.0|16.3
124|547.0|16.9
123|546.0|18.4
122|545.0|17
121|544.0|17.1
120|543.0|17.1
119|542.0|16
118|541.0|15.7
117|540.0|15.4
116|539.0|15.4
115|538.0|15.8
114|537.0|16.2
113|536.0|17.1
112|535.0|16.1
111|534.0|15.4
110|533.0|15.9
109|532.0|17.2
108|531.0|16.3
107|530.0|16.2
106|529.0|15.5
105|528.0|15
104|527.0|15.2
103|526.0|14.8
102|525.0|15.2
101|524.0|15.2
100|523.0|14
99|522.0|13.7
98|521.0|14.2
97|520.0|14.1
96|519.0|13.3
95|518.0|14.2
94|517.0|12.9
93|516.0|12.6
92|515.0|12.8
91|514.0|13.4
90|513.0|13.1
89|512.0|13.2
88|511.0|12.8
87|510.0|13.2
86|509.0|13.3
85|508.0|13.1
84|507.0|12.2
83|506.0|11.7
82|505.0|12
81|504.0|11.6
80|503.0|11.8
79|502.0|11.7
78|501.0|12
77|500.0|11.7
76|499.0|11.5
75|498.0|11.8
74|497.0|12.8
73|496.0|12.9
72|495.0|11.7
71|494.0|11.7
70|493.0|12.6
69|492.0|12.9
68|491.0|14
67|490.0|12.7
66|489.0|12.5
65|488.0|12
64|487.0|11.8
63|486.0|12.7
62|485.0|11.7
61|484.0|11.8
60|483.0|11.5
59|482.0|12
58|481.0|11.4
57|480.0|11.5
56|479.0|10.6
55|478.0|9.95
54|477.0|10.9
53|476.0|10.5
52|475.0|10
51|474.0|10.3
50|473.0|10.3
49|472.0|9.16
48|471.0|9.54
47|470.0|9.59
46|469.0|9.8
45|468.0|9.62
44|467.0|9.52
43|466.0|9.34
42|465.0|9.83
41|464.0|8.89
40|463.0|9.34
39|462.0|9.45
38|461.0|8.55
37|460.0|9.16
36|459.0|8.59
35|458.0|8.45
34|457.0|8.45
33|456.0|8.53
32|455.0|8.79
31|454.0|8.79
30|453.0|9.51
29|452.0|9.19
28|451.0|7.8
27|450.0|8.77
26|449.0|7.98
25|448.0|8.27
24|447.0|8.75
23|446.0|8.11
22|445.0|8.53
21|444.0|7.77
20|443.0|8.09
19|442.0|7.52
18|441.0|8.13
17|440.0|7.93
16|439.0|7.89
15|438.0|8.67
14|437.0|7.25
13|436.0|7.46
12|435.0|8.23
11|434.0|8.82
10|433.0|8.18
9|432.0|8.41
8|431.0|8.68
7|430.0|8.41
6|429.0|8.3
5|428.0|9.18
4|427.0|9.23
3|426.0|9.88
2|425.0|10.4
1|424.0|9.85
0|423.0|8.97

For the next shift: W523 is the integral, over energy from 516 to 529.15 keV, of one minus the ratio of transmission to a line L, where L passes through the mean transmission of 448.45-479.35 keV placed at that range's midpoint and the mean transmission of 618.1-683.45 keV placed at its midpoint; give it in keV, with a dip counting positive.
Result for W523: -4.5 keV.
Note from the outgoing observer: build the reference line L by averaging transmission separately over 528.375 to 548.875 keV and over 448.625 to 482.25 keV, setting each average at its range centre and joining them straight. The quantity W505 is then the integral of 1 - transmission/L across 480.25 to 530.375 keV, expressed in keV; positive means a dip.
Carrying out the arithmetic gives 1.0 keV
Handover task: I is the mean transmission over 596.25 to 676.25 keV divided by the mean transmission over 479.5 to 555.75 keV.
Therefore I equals 1.1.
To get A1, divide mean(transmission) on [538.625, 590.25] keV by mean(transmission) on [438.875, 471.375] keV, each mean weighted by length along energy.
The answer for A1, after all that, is 1.85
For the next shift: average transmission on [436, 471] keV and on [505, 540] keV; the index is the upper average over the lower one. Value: 1.66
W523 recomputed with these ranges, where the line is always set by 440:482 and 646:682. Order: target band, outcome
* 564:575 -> -4.9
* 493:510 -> -4.3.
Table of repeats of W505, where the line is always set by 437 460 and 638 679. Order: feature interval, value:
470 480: -1.5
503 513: -3.2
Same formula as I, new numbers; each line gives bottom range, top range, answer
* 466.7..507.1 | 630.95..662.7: 1.23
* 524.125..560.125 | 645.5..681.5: 0.71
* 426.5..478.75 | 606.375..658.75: 1.82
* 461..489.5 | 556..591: 1.51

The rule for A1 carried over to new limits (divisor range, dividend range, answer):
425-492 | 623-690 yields 1.32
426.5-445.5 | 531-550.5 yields 1.99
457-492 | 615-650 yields 1.54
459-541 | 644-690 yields 0.88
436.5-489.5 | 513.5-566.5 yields 1.66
